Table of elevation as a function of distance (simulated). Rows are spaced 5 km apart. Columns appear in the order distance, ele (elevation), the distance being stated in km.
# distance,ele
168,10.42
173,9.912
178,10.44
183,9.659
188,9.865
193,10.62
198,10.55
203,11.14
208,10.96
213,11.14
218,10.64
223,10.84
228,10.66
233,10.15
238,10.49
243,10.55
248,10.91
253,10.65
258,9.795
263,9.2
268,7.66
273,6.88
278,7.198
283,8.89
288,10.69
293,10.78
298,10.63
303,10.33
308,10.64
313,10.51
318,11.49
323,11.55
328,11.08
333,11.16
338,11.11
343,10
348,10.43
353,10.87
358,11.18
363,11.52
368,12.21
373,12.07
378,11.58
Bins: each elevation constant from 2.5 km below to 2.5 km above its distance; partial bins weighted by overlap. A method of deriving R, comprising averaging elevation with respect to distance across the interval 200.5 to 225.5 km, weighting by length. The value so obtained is 10.9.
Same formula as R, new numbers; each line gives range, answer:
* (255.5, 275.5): 8.38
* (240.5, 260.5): 10.5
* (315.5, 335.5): 11.3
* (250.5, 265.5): 9.88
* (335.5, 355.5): 10.6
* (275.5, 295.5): 9.39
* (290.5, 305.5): 10.6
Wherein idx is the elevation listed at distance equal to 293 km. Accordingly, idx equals 10.78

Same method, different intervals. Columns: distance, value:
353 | 10.87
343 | 10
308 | 10.64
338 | 11.11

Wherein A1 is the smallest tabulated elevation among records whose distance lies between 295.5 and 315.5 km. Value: 10.33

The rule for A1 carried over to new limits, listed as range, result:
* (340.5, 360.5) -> 10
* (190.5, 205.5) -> 10.55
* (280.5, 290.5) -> 8.89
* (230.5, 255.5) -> 10.15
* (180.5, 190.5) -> 9.659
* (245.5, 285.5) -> 6.88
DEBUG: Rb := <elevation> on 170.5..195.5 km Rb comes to 10.1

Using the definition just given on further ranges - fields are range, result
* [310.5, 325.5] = 11.2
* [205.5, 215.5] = 11.1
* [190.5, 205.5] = 10.8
